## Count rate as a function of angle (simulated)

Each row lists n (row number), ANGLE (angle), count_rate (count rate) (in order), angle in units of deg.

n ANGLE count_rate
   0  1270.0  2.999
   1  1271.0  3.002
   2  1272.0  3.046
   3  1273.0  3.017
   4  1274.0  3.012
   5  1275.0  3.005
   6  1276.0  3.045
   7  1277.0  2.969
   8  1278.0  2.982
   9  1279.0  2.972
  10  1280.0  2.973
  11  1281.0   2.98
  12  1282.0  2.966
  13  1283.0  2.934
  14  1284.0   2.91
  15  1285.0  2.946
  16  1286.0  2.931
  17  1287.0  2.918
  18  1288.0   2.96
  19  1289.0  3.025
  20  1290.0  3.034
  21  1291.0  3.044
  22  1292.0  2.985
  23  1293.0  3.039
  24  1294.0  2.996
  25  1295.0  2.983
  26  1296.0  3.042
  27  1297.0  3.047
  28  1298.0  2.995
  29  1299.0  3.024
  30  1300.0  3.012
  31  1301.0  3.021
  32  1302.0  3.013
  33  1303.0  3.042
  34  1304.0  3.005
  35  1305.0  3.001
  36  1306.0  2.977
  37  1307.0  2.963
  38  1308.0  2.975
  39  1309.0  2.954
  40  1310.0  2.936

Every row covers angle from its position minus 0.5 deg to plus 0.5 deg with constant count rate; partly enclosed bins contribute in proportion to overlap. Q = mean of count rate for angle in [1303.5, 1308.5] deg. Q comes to 2.98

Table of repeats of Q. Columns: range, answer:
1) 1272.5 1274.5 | 3.01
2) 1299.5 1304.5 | 3.02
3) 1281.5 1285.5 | 2.94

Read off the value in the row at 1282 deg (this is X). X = 2.966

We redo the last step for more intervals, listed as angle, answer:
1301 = 3.021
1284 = 2.91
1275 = 3.005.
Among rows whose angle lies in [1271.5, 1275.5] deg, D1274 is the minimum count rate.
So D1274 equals 3.005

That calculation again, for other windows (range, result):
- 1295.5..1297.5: 3.042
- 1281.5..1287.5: 2.91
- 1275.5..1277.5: 2.969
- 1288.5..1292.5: 2.985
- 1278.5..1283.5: 2.934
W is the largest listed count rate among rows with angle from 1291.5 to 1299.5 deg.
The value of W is 3.047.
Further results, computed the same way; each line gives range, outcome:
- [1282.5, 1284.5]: 2.934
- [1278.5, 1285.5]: 2.98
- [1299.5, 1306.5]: 3.042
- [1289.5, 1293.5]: 3.044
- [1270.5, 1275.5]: 3.046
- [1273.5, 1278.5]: 3.045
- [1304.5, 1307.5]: 3.001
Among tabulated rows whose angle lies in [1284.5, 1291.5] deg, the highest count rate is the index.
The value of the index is 3.044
